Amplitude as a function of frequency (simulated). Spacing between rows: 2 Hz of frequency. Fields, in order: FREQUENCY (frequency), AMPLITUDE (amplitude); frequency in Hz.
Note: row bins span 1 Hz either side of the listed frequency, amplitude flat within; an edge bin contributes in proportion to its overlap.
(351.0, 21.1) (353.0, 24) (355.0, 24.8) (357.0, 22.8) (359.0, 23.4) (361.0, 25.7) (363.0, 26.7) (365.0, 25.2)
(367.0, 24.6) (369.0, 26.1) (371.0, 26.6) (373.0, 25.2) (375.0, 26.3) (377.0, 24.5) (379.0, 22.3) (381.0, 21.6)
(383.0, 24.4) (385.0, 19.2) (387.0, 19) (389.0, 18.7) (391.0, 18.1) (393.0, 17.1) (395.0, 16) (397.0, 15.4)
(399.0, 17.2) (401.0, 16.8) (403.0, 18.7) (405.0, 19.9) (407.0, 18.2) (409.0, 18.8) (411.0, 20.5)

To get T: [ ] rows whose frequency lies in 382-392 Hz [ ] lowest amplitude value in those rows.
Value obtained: 18.1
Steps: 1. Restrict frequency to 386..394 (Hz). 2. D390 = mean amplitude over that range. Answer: 18.2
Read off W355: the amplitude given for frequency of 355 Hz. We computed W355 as 24.8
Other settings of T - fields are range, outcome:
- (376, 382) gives 21.6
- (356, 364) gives 22.8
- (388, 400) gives 15.4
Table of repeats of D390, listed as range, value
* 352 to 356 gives 24.4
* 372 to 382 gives 24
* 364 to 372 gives 25.6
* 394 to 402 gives 16.3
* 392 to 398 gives 16.2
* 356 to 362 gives 24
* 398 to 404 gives 17.6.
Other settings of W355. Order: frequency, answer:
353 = 24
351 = 21.1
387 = 19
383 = 24.4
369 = 26.1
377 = 24.5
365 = 25.2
